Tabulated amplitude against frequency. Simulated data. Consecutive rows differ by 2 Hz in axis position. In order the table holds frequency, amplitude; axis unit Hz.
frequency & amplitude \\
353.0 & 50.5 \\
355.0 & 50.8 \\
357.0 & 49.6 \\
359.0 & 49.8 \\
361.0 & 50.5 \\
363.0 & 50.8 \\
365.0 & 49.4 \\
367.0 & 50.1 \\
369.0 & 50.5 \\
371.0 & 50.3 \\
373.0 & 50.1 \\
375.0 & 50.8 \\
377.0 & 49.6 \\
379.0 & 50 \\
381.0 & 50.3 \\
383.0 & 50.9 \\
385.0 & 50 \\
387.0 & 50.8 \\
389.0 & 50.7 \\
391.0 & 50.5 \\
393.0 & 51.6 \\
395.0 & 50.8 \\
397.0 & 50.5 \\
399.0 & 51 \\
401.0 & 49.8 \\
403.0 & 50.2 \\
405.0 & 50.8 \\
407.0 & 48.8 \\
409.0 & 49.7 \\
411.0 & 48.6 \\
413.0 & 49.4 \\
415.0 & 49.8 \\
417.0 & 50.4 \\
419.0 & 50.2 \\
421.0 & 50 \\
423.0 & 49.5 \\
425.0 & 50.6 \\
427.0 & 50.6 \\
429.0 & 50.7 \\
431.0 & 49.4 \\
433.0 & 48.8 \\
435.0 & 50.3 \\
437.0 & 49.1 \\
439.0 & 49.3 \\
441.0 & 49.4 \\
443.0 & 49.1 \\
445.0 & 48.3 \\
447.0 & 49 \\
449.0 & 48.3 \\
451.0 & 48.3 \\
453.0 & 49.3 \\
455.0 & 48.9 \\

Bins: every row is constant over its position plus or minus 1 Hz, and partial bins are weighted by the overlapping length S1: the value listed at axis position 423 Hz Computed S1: 49.5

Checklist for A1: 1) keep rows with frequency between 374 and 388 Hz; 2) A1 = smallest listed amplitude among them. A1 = 49.6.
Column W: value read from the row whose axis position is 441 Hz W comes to 49.4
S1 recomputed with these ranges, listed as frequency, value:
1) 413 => 49.4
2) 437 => 49.1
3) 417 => 50.4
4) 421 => 50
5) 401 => 49.8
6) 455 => 48.9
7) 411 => 48.6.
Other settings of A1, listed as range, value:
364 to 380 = 49.4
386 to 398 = 50.5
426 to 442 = 48.8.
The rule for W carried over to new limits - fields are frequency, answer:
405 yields 50.8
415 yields 49.8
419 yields 50.2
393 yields 51.6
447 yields 49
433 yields 48.8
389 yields 50.7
